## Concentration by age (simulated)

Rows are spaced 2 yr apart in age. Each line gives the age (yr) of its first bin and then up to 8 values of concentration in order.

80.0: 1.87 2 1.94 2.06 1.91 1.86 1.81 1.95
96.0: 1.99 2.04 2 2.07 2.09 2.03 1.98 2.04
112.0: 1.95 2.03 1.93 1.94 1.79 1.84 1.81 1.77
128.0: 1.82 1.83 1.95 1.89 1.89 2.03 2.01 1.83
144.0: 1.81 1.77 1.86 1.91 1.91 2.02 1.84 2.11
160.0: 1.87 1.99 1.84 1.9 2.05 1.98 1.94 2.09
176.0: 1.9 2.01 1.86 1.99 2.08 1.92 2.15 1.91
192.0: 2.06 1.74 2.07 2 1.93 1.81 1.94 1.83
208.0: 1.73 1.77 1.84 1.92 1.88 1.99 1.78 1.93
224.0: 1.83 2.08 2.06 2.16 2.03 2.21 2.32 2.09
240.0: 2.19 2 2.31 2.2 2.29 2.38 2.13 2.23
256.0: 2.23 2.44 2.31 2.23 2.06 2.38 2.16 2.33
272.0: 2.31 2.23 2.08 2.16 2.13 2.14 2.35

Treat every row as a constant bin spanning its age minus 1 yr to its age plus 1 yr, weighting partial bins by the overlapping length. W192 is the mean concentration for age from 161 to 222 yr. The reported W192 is 1.93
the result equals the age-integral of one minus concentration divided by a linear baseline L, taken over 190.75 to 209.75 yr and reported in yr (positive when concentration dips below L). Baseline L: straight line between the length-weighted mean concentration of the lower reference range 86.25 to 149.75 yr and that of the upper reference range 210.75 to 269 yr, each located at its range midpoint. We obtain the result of 1.5 yr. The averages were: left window 1.92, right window 2.12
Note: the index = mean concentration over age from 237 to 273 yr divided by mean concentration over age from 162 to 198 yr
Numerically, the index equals 1.13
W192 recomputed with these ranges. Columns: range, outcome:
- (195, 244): 1.98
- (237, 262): 2.23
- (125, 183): 1.92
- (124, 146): 1.87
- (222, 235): 2.05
